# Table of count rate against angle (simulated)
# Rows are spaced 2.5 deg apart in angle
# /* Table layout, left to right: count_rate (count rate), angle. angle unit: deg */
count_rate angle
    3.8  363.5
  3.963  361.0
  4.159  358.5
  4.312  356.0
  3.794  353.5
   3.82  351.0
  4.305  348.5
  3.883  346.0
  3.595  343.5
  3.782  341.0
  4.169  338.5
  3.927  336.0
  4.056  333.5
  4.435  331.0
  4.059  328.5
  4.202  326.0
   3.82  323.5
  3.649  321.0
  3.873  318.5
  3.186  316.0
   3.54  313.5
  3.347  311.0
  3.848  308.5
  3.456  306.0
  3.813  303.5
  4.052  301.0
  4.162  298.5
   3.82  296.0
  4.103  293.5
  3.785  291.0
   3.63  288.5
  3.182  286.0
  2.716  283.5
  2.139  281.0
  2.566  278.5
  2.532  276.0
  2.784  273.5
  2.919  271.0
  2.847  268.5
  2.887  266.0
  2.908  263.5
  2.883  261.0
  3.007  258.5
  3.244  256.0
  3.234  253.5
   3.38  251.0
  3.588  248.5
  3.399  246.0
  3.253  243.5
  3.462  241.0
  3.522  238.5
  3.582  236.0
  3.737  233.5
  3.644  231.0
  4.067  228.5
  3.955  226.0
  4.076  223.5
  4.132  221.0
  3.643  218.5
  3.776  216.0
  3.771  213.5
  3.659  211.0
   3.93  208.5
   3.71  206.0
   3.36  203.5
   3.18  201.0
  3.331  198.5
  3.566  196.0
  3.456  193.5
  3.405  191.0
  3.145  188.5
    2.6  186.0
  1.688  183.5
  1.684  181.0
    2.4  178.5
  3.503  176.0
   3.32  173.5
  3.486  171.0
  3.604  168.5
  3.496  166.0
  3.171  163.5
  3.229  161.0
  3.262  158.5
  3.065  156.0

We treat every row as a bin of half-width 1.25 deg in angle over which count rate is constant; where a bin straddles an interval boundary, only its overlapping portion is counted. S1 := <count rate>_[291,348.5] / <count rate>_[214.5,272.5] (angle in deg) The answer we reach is 1.12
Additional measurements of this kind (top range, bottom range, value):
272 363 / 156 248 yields 1.08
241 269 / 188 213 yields 0.91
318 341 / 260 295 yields 1.34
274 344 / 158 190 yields 1.22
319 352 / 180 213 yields 1.26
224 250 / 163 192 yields 1.23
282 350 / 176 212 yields 1.23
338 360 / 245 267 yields 1.25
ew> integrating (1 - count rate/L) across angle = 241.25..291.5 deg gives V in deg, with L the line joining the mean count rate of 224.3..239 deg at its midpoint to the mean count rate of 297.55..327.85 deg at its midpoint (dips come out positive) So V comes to 9.63 deg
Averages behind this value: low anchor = 3.77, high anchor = 3.75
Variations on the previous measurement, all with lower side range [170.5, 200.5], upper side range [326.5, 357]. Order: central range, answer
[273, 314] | 3.4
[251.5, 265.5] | 1.6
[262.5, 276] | 2.6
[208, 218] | -2.0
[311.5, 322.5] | 0.8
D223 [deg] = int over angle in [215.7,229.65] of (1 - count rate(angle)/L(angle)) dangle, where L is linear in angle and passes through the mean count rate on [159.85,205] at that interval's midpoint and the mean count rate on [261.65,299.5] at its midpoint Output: -3.8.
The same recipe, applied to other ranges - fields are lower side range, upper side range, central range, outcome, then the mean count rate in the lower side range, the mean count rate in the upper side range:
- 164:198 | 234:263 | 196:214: -2.4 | 3.04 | 3.32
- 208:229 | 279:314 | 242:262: 2.5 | 3.88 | 3.52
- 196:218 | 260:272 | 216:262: -4.9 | 3.59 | 2.89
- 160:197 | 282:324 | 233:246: -0.6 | 3.05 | 3.63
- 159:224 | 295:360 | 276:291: 3.3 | 3.31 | 3.89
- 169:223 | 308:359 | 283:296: 0.5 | 3.29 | 3.89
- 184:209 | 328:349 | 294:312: 0.1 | 3.3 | 4.01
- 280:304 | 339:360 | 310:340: -0.6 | 3.55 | 3.96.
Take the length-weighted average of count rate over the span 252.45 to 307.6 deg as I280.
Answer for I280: 3.22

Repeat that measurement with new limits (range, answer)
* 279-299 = 3.38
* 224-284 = 3.19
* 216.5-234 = 3.9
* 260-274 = 2.88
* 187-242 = 3.64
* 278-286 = 2.58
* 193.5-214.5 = 3.55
